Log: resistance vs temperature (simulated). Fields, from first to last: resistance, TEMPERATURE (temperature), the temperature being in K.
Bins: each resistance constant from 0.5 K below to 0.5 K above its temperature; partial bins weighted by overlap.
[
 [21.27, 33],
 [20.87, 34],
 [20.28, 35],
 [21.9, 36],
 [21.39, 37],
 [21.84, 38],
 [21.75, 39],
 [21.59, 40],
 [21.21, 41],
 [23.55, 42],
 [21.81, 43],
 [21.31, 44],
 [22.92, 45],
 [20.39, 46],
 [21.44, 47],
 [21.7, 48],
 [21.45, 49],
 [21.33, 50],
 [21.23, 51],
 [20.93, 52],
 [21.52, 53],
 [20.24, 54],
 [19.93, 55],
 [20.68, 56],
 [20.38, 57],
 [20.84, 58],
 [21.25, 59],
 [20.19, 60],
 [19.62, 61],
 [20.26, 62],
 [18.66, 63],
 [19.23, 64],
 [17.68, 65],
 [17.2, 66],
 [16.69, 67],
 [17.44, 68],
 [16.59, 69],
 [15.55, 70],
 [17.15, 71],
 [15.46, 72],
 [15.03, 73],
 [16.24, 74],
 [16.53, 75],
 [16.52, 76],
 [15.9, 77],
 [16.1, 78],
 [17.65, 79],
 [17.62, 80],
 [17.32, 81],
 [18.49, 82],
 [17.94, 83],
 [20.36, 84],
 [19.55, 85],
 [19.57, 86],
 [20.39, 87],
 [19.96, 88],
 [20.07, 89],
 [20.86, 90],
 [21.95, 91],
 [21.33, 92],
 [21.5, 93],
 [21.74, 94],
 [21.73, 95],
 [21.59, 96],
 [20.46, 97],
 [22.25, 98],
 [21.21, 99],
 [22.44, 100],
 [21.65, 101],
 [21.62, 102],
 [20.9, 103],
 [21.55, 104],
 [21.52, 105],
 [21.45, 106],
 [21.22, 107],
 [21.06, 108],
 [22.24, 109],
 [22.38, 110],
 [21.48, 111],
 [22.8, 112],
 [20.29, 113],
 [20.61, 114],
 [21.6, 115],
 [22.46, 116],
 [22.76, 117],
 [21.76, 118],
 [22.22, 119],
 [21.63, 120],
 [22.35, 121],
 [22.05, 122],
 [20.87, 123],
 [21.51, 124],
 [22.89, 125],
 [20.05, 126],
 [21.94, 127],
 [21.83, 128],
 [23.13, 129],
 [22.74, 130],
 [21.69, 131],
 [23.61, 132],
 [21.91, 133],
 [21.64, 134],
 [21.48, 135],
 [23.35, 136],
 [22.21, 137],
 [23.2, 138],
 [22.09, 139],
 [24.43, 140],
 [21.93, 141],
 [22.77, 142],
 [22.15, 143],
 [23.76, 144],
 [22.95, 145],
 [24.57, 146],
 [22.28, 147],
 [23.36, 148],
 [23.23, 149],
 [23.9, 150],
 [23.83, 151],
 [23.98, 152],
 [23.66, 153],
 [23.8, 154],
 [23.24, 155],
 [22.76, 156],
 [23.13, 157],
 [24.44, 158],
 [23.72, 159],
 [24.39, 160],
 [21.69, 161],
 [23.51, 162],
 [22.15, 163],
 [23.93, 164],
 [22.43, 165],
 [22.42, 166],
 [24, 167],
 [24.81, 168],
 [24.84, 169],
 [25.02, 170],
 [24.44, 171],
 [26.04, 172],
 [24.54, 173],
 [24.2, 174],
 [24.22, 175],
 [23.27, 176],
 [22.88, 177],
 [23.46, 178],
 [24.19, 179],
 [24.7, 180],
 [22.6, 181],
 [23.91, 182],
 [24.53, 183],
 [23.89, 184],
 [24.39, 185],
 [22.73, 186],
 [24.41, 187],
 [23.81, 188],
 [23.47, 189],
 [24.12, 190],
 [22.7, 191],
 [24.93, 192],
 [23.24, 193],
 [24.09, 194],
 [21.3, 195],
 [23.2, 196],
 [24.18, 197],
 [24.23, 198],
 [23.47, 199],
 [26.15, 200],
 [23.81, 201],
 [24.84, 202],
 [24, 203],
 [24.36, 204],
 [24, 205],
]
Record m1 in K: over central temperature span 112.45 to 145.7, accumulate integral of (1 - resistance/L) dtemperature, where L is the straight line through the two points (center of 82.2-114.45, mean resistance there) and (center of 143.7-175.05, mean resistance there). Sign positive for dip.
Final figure 0.33 K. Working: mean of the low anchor 21.1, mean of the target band 22.2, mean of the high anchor 23.7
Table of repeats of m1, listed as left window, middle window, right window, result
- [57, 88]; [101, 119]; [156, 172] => -1.14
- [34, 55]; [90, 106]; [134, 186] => 0.62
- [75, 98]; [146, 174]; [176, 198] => -1.46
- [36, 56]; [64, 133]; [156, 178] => 6.99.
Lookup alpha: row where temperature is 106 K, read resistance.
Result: 21.45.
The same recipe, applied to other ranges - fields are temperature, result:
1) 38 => 21.84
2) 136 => 23.35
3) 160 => 24.39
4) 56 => 20.68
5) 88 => 19.96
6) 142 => 22.77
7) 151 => 23.83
